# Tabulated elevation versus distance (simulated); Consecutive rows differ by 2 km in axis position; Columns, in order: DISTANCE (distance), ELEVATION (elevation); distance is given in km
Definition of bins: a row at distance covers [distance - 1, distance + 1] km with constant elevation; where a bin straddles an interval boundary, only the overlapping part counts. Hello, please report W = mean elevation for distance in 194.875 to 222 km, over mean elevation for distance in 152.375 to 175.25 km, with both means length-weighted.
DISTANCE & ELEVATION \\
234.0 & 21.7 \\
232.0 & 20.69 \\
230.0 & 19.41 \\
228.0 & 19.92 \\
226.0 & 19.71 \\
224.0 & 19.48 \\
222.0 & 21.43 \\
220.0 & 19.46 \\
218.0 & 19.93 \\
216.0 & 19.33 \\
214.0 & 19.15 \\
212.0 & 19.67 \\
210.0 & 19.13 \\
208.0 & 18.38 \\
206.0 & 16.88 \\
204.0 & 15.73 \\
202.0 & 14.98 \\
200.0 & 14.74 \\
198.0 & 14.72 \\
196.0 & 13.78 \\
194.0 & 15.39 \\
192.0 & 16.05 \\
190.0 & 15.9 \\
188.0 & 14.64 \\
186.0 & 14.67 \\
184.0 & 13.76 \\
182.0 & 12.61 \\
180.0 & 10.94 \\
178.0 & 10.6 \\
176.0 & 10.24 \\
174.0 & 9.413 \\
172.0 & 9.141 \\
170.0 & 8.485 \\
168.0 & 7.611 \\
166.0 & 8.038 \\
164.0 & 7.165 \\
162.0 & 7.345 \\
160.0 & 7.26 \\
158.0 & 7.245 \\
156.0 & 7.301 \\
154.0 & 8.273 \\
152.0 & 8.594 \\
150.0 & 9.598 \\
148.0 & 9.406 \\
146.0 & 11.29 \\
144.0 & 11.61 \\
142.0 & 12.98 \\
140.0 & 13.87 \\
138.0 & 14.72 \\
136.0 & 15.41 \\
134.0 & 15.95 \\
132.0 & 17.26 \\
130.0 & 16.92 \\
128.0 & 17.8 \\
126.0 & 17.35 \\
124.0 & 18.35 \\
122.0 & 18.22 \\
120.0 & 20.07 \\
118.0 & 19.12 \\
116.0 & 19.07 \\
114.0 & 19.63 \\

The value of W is 2.20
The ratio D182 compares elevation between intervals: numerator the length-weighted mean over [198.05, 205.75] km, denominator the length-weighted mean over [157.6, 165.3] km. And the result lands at 2.10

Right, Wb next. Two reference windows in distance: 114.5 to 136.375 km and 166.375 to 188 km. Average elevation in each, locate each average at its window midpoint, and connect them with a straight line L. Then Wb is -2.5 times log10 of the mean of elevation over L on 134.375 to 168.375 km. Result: 0.41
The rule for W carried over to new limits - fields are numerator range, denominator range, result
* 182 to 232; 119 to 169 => 1.40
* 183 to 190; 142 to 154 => 1.43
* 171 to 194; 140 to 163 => 1.35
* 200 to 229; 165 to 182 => 1.96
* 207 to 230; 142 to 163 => 2.18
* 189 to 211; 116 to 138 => 0.91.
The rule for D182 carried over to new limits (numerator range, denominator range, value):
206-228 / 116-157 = 1.36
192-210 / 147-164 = 1.96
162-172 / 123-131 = 0.45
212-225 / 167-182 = 2.04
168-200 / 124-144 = 0.80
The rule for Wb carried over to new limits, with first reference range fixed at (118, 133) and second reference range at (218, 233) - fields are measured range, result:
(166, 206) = 0.45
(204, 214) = 0.08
